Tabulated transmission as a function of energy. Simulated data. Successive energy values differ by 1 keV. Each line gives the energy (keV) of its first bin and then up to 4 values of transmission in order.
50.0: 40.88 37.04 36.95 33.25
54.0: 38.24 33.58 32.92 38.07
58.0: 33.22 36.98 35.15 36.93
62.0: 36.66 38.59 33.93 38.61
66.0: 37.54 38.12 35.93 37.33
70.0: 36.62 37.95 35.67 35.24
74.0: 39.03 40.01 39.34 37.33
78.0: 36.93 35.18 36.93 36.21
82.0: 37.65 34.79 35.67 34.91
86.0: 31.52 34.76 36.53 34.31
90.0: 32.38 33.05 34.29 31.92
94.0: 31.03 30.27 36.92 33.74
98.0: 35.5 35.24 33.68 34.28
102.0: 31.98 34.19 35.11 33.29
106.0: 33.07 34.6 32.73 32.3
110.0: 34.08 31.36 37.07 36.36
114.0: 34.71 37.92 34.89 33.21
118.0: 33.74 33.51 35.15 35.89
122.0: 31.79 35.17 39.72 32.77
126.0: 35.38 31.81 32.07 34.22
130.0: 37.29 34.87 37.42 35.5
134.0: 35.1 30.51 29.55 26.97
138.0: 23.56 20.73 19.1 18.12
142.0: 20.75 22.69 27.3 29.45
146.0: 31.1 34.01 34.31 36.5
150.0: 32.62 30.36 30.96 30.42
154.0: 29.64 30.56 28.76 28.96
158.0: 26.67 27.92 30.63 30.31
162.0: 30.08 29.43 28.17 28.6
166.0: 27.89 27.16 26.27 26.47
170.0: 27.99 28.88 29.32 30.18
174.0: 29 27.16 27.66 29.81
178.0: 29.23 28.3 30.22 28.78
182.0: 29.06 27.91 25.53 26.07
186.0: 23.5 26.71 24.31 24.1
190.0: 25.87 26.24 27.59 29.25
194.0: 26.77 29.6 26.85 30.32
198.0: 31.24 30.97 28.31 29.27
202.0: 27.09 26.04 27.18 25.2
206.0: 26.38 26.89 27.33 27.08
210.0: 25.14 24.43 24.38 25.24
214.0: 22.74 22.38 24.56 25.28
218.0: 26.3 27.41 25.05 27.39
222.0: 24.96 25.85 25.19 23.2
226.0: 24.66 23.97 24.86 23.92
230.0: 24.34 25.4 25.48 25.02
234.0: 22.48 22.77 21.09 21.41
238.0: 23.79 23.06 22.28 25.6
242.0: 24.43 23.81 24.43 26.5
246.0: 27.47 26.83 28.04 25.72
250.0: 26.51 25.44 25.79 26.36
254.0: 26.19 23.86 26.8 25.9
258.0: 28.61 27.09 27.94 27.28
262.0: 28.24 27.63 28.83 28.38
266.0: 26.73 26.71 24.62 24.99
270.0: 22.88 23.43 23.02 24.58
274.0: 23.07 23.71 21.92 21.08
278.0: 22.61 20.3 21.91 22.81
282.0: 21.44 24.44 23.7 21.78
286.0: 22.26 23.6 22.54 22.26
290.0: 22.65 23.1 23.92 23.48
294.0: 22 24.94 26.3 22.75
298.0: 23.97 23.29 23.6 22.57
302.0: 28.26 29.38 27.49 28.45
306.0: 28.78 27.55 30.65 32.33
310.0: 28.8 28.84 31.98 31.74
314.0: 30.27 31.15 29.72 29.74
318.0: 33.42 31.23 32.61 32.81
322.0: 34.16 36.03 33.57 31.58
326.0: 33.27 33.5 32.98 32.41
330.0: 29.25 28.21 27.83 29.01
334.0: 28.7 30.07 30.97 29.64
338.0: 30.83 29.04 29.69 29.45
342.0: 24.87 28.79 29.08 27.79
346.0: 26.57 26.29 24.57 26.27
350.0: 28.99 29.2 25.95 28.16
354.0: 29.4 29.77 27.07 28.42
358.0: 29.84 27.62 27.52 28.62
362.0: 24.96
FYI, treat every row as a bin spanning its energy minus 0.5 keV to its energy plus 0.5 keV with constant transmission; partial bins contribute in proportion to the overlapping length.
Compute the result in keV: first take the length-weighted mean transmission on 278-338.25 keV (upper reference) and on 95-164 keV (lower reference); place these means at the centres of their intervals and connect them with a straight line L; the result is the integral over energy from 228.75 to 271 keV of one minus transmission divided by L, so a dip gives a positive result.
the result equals 5.2 keV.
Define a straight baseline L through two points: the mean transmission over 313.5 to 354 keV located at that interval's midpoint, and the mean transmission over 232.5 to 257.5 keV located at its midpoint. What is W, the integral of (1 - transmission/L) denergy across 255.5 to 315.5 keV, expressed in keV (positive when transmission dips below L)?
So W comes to 3.6 keV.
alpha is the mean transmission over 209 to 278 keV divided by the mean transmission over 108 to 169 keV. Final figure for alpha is 0.81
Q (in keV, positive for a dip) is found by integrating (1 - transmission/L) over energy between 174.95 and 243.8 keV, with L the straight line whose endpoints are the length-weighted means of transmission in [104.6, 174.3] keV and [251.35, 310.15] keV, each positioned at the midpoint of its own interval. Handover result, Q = 5.2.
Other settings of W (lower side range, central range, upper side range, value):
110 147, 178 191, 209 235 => 0.4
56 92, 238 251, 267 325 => 1.5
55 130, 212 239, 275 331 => 5.1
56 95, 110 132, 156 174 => -1.8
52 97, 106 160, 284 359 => 3.8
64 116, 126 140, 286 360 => 1.1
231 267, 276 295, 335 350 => 2.9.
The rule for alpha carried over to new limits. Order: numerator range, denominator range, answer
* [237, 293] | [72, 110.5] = 0.71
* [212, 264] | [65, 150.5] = 0.75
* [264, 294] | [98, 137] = 0.69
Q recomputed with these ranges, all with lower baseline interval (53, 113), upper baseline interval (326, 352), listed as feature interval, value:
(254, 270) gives 2.1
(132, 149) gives 2.9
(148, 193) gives 6.3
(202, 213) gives 2.1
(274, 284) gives 2.7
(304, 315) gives -0.1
